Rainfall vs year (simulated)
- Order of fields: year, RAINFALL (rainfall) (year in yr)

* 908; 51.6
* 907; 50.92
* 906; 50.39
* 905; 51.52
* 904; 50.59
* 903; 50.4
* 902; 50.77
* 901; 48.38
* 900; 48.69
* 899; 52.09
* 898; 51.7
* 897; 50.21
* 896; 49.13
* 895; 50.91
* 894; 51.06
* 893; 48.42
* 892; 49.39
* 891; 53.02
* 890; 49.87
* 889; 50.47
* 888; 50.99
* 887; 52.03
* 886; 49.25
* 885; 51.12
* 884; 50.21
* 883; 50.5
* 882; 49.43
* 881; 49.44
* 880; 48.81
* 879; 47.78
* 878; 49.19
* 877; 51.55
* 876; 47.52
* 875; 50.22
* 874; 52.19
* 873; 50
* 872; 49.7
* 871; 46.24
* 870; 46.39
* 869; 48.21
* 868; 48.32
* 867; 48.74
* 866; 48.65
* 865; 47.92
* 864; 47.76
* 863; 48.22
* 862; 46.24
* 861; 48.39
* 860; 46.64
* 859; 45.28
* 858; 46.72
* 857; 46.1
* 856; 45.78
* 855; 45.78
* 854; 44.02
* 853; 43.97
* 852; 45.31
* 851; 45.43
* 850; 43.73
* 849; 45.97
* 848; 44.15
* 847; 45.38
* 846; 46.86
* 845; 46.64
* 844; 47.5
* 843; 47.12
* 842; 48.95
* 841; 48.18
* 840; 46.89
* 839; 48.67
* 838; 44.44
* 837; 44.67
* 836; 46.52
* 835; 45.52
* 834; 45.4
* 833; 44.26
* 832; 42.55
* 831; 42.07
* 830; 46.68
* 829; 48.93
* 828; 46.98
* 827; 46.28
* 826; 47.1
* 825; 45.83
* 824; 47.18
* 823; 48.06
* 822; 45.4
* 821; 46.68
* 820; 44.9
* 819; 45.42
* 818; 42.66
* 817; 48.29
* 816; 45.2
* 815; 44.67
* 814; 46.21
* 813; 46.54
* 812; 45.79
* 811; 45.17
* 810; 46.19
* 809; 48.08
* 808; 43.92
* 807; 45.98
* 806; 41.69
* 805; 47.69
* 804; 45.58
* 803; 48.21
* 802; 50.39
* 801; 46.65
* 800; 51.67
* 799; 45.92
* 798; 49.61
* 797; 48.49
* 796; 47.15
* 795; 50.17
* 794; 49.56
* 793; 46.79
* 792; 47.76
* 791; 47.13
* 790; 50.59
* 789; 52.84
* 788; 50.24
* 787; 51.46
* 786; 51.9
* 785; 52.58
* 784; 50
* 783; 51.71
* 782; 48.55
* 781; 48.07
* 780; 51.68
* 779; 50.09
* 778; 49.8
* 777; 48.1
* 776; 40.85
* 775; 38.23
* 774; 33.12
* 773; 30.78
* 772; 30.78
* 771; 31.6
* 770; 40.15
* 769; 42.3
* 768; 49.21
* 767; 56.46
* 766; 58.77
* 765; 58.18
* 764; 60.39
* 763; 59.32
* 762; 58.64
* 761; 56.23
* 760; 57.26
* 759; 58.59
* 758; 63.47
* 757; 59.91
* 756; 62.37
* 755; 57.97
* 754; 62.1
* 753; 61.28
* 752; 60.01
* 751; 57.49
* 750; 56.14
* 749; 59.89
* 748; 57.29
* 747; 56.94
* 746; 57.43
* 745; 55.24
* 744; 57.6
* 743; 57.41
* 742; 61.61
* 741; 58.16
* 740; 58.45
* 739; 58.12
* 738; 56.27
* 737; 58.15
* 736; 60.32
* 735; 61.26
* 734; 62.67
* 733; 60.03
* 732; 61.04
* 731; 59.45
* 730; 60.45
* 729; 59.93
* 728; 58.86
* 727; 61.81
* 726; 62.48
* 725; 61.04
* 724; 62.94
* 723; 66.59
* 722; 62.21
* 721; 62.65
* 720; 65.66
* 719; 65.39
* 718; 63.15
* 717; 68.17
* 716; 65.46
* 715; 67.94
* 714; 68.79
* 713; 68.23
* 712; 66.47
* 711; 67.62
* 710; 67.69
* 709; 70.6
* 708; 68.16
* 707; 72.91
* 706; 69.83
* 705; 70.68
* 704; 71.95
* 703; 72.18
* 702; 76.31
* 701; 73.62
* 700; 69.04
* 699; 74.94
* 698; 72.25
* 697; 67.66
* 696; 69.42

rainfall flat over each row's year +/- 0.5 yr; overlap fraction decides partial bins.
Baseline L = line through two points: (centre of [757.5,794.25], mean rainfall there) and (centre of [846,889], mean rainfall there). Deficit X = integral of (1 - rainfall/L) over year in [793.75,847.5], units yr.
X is 2.3 yr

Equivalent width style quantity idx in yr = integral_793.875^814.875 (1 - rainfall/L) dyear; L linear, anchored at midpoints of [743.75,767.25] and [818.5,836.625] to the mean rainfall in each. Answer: 1.23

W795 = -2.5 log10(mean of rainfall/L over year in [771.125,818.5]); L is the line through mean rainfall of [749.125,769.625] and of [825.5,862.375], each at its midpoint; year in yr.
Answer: 0.13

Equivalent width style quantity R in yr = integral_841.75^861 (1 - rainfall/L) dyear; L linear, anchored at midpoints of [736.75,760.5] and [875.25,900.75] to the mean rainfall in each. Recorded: 2.38 yr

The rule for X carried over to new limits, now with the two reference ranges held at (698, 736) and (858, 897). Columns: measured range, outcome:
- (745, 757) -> 0.7 yr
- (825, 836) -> 1.7 yr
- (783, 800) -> 2.5 yr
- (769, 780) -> 3.7 yr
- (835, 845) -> 1.2 yr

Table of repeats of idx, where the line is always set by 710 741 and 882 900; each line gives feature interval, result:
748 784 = 4.85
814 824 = 1.80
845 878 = 3.47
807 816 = 1.69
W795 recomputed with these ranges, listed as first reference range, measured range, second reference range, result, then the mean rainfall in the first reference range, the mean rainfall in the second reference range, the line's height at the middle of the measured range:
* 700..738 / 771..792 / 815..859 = 0.190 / 65.4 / 45.9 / 55.1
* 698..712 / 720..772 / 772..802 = 0.024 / 71.1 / 47.4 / 59.2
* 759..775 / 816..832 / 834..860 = 0.014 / 48.2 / 46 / 46.6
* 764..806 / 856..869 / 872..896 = 0.048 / 47.4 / 50.1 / 49.5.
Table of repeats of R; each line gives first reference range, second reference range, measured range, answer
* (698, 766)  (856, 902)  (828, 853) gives 3.25 yr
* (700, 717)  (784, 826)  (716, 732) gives 0.85 yr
